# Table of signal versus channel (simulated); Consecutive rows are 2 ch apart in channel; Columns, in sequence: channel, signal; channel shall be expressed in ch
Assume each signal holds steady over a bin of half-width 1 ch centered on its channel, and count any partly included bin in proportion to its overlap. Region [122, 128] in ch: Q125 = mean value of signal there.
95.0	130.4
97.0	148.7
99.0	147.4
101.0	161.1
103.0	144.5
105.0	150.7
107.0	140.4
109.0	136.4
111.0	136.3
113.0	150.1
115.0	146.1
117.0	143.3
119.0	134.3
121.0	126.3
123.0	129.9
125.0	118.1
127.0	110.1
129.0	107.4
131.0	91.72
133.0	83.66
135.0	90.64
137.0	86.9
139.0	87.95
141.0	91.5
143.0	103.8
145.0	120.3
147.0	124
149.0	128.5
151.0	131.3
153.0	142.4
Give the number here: 119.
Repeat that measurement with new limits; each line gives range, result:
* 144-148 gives 122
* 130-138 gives 88.2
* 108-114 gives 141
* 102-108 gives 145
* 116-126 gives 130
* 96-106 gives 150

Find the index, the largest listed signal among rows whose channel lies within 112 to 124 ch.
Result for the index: 150.1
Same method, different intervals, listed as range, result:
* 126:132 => 110.1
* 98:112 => 161.1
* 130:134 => 91.72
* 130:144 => 103.8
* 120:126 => 129.9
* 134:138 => 90.64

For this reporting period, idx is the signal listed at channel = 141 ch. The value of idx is 91.5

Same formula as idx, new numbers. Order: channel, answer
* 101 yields 161.1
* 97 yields 148.7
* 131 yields 91.72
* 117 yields 143.3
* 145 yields 120.3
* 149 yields 128.5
